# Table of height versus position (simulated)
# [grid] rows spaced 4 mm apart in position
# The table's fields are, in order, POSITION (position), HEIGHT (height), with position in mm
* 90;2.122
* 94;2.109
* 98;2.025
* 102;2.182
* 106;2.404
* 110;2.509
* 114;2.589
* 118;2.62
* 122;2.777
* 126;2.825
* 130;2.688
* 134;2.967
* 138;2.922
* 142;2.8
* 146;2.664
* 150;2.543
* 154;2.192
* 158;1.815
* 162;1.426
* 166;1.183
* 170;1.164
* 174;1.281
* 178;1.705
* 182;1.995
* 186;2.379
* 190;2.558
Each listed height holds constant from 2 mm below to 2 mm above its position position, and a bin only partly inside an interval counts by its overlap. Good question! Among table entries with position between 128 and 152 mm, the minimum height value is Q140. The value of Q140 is 2.543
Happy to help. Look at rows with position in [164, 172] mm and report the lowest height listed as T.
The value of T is 1.164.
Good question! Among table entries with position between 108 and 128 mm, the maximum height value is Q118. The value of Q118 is 2.825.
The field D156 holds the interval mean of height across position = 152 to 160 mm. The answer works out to 2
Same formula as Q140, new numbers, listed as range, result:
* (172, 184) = 1.281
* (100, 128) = 2.182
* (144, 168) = 1.183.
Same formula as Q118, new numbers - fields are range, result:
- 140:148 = 2.8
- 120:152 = 2.967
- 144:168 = 2.664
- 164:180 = 1.705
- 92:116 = 2.589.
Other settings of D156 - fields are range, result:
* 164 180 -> 1.33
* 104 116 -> 2.5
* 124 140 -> 2.85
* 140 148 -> 2.73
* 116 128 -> 2.74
